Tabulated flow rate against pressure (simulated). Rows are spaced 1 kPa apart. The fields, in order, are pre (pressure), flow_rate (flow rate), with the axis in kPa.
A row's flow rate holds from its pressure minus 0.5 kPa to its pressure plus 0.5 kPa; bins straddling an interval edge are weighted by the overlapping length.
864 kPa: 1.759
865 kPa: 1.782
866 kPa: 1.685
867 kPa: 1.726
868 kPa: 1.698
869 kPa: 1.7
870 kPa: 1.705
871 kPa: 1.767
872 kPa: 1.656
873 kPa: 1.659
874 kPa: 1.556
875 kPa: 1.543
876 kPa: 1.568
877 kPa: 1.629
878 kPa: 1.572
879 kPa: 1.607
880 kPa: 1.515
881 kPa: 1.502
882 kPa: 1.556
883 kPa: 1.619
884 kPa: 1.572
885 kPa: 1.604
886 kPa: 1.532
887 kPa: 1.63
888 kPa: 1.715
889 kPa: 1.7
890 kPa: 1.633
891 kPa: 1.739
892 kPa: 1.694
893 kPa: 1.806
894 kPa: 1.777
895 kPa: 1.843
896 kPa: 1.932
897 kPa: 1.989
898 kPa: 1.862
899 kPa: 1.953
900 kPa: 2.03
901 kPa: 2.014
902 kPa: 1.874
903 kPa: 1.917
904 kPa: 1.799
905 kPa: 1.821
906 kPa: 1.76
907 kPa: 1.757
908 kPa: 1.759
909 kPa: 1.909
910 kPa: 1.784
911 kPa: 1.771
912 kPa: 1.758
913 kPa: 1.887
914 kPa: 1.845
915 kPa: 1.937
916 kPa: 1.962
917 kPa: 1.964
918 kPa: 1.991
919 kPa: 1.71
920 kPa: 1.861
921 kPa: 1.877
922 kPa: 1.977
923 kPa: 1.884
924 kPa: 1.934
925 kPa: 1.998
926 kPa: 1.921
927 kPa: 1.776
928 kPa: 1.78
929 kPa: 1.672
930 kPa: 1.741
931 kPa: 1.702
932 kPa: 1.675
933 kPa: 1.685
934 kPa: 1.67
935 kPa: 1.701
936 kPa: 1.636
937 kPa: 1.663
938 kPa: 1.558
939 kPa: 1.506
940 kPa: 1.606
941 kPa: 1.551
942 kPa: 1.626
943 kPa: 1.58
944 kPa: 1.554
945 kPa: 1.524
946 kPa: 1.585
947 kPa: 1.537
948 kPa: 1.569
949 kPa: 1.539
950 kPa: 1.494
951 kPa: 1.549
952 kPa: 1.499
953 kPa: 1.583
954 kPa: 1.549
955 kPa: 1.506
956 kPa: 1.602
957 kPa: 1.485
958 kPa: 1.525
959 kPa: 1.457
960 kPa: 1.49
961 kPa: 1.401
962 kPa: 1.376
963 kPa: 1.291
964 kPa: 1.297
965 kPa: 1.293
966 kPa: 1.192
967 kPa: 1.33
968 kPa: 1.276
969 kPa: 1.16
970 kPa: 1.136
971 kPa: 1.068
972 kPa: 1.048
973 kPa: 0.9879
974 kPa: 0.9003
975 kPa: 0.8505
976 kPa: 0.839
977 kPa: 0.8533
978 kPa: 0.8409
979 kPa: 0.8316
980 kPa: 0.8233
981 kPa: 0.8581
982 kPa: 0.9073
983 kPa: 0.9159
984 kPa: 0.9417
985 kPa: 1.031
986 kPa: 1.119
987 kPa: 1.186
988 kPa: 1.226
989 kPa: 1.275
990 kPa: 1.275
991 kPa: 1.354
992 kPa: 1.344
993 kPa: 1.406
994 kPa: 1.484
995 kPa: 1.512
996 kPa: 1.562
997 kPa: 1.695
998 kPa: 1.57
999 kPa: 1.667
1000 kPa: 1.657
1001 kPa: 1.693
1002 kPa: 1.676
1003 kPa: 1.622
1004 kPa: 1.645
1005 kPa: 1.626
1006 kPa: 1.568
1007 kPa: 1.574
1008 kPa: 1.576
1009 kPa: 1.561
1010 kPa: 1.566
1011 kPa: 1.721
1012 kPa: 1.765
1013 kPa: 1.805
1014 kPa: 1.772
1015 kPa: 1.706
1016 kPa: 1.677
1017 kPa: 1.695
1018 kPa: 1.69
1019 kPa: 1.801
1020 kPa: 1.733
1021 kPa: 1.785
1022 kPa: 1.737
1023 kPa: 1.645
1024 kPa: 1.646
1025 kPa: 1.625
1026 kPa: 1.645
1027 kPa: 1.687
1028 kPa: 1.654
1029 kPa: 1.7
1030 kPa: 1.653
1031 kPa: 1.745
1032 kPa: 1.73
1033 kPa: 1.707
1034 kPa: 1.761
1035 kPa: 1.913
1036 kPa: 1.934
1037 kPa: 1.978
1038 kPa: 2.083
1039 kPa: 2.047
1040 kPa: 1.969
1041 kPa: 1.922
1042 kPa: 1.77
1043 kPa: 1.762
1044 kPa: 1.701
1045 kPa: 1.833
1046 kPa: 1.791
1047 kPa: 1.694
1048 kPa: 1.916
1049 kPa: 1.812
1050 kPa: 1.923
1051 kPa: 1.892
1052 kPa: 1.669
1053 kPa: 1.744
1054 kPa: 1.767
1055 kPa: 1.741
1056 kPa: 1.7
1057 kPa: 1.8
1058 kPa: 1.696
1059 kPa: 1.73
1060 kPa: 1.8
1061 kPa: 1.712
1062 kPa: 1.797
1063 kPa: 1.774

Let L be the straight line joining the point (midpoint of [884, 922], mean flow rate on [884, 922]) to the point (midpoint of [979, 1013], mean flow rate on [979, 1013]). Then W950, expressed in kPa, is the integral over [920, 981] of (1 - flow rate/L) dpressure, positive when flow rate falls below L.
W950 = 6.1 kPa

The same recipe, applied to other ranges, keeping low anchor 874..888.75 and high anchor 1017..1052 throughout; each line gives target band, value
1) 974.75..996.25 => 7.7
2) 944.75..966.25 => 2.7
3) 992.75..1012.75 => 1.5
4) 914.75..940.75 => -2.1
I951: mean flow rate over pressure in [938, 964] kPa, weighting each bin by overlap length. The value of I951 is 1.52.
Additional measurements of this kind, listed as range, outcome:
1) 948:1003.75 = 1.3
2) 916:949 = 1.72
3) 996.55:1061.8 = 1.74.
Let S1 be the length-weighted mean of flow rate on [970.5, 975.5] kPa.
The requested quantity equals 0.971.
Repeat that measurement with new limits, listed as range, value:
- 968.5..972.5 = 1.1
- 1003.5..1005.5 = 1.64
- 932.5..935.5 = 1.69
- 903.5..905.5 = 1.81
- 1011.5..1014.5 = 1.78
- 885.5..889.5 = 1.64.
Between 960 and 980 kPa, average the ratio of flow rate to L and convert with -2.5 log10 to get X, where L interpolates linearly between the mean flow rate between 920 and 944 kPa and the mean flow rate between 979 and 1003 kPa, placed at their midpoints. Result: 0.304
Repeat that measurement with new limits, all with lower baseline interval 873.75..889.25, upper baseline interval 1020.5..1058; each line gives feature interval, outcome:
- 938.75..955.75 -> 0.079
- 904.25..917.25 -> -0.133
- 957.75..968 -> 0.238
